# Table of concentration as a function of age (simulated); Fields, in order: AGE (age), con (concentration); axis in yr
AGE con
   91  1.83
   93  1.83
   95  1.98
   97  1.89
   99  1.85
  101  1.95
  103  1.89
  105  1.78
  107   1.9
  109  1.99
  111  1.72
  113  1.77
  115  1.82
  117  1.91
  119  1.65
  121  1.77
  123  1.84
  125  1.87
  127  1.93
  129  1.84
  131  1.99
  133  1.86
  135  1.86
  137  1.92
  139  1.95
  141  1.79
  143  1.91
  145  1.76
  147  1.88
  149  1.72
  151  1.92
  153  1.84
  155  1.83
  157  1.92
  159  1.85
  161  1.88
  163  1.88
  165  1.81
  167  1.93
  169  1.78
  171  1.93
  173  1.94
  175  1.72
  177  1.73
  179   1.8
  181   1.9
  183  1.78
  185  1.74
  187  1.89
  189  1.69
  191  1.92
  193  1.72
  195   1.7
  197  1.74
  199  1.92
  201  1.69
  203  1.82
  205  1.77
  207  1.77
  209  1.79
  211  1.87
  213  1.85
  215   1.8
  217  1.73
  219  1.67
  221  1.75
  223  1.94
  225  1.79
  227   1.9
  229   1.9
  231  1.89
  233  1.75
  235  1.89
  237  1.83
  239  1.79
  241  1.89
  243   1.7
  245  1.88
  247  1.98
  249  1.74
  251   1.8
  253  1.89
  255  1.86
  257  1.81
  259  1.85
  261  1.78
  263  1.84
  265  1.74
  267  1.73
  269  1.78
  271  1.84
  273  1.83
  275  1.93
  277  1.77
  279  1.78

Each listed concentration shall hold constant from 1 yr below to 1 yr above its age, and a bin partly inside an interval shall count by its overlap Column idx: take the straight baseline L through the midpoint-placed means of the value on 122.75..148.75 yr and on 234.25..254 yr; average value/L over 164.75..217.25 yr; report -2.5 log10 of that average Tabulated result 0.03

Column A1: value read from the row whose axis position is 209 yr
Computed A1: 1.79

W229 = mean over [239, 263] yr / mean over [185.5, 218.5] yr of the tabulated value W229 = 1.0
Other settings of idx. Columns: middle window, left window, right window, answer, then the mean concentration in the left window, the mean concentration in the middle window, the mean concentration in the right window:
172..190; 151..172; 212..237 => 0.03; 1.87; 1.8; 1.82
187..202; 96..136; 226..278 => 0.04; 1.85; 1.78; 1.83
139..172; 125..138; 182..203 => 0.00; 1.9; 1.85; 1.78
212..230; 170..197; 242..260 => 0.00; 1.8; 1.81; 1.83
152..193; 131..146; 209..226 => 0.00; 1.87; 1.84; 1.8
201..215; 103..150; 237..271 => 0.02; 1.85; 1.8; 1.82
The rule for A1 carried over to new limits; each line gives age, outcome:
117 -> 1.91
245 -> 1.88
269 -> 1.78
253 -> 1.89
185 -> 1.74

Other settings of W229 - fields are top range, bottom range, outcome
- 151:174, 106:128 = 1.02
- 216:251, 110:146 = 0.99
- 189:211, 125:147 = 0.95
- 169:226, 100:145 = 0.97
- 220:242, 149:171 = 0.99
